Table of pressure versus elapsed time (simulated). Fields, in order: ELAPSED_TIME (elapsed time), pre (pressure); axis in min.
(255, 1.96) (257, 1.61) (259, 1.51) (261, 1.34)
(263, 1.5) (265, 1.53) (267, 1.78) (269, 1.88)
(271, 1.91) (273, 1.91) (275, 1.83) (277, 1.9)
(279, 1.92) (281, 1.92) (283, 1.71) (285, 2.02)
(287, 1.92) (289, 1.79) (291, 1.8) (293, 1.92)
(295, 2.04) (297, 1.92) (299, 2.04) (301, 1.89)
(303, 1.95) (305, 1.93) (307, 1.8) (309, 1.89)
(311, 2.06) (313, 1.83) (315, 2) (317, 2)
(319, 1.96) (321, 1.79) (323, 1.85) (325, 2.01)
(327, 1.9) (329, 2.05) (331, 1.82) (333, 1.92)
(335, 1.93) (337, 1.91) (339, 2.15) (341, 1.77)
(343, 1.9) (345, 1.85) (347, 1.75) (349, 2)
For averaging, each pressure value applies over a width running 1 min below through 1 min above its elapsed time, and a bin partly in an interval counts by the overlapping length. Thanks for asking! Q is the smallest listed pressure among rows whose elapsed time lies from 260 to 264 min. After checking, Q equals 1.34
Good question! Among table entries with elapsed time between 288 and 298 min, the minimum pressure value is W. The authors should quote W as 1.79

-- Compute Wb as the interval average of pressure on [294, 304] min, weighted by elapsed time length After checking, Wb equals 1.97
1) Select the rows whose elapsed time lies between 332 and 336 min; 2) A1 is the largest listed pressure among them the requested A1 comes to 1.93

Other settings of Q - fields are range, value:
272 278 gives 1.83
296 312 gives 1.8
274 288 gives 1.71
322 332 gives 1.82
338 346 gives 1.77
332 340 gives 1.91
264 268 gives 1.53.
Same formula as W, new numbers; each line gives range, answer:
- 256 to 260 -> 1.51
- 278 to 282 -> 1.92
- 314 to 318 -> 2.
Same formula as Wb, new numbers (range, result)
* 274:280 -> 1.88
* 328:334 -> 1.93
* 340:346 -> 1.84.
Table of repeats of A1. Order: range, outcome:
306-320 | 2.06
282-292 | 2.02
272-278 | 1.91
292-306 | 2.04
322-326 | 2.01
